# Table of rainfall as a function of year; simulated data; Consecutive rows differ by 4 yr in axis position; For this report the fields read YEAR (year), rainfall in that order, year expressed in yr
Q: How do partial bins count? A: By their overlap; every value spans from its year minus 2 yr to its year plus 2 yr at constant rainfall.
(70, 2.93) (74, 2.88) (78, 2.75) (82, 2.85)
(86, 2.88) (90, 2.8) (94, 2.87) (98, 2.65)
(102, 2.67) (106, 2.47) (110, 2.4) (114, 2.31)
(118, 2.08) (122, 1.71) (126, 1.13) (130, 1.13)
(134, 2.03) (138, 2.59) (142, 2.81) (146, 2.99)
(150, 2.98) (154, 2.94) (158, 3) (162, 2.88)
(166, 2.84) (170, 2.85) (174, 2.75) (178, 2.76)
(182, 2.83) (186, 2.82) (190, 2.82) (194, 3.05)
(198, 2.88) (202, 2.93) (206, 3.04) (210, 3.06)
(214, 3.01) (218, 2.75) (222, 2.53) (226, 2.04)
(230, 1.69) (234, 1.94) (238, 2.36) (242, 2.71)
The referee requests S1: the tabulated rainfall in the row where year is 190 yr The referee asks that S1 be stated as 2.82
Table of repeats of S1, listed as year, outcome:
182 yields 2.83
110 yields 2.4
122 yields 1.71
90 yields 2.8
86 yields 2.88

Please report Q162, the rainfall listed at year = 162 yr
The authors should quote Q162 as 2.88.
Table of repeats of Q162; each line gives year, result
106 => 2.47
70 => 2.93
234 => 1.94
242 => 2.71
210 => 3.06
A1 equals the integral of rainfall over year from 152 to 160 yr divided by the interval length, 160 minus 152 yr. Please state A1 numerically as 2.97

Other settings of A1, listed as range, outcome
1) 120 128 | 1.42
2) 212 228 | 2.58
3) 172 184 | 2.78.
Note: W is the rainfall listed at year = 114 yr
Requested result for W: 2.31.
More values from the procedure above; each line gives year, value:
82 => 2.85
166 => 2.84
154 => 2.94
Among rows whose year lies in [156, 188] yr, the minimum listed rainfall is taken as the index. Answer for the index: 2.75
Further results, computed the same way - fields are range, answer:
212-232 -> 1.69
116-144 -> 1.13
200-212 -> 2.93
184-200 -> 2.82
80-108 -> 2.47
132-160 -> 2.03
